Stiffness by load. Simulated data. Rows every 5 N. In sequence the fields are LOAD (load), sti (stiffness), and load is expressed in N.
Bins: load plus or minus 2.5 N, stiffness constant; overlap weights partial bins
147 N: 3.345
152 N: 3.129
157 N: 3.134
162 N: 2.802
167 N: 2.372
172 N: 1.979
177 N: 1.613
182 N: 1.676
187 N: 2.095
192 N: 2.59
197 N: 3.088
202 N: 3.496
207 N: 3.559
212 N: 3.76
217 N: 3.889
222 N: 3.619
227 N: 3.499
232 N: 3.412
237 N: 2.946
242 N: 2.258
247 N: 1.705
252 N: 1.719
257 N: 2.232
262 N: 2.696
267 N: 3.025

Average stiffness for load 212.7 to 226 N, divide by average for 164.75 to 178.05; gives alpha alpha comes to 1.84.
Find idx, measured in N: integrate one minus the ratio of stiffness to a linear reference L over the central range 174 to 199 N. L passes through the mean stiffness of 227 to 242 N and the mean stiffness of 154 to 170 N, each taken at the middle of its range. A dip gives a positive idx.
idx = 5.9 N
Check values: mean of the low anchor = 2.76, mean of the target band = 2.19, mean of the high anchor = 3.08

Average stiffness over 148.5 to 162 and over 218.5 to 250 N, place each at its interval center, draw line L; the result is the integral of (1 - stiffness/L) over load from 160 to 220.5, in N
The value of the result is 5.0 N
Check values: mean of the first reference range 3.09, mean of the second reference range 2.92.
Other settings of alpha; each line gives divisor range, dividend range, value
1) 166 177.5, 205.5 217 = 1.86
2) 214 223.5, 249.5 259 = 0.52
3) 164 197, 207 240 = 1.63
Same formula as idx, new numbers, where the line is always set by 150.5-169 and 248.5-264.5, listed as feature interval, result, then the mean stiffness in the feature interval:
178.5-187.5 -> 3.0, 1.81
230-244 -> -3.3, 2.87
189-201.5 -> -1.5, 2.91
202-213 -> -4.7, 3.61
